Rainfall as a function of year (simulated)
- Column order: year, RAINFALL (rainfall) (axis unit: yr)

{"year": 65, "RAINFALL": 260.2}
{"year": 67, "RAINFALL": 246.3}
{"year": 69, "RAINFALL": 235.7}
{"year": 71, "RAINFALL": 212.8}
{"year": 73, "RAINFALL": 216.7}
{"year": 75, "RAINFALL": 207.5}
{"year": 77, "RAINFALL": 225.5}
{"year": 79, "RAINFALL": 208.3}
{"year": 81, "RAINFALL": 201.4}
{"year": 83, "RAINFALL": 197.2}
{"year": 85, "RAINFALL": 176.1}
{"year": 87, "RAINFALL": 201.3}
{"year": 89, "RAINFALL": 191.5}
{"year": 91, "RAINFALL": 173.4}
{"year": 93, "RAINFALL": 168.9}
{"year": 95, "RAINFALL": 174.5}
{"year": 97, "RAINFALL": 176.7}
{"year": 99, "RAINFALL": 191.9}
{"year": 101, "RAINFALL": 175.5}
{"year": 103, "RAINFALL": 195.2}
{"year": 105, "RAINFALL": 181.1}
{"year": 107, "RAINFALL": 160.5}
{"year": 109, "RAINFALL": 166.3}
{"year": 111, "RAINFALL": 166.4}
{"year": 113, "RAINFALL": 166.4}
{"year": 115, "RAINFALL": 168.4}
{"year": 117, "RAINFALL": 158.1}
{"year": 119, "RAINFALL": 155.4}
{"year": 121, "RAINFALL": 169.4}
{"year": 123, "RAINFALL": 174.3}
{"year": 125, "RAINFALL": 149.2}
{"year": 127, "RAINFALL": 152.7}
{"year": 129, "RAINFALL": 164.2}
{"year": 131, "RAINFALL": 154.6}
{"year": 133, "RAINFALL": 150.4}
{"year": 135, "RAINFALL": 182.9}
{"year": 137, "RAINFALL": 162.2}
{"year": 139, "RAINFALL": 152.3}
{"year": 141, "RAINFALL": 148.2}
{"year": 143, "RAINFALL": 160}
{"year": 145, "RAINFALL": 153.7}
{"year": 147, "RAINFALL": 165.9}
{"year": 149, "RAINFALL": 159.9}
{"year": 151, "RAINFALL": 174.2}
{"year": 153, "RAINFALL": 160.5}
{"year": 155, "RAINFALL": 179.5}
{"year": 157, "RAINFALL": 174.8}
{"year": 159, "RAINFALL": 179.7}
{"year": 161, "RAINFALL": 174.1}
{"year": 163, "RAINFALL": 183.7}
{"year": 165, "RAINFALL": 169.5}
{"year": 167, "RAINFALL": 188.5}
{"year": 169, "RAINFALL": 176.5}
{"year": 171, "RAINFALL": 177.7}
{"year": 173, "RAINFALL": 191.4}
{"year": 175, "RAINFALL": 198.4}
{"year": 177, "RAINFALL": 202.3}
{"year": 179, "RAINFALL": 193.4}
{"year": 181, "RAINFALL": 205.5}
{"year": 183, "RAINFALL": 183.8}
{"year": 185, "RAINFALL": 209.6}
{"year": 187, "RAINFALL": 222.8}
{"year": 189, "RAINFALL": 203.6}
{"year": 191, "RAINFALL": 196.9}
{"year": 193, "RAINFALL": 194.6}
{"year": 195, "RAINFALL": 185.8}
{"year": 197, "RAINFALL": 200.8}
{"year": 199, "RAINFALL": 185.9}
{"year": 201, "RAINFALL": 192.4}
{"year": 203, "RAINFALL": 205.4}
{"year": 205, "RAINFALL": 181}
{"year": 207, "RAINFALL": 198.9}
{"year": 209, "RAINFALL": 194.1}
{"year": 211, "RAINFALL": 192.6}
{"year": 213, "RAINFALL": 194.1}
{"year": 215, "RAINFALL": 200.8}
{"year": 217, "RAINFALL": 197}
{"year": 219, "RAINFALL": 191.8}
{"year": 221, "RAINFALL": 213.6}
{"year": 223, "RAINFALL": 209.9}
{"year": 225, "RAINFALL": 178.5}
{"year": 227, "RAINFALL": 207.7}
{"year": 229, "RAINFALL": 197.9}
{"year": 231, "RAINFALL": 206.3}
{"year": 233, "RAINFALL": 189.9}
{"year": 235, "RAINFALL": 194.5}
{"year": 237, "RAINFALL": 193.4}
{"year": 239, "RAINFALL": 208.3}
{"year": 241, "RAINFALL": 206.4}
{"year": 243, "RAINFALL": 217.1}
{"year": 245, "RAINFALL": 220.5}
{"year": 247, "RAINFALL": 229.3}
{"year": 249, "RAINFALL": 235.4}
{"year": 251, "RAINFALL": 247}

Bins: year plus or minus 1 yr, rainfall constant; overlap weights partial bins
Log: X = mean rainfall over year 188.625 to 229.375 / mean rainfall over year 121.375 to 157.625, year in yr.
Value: 1.2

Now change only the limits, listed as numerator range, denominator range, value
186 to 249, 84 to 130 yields 1.17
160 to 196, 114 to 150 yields 1.20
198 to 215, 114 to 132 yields 1.20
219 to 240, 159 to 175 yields 1.10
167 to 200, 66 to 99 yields 0.97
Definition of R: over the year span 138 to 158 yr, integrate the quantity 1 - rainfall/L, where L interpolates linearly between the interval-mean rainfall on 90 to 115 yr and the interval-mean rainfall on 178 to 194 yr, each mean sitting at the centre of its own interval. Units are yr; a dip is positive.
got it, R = 2.8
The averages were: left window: 174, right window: 201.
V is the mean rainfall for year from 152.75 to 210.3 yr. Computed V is 190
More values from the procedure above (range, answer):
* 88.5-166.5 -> 168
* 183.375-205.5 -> 198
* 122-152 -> 160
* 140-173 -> 171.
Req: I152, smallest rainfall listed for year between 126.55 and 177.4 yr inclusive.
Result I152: 148.2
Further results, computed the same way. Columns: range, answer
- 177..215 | 181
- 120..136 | 149.2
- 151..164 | 160.5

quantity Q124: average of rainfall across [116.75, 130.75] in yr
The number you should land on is 160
